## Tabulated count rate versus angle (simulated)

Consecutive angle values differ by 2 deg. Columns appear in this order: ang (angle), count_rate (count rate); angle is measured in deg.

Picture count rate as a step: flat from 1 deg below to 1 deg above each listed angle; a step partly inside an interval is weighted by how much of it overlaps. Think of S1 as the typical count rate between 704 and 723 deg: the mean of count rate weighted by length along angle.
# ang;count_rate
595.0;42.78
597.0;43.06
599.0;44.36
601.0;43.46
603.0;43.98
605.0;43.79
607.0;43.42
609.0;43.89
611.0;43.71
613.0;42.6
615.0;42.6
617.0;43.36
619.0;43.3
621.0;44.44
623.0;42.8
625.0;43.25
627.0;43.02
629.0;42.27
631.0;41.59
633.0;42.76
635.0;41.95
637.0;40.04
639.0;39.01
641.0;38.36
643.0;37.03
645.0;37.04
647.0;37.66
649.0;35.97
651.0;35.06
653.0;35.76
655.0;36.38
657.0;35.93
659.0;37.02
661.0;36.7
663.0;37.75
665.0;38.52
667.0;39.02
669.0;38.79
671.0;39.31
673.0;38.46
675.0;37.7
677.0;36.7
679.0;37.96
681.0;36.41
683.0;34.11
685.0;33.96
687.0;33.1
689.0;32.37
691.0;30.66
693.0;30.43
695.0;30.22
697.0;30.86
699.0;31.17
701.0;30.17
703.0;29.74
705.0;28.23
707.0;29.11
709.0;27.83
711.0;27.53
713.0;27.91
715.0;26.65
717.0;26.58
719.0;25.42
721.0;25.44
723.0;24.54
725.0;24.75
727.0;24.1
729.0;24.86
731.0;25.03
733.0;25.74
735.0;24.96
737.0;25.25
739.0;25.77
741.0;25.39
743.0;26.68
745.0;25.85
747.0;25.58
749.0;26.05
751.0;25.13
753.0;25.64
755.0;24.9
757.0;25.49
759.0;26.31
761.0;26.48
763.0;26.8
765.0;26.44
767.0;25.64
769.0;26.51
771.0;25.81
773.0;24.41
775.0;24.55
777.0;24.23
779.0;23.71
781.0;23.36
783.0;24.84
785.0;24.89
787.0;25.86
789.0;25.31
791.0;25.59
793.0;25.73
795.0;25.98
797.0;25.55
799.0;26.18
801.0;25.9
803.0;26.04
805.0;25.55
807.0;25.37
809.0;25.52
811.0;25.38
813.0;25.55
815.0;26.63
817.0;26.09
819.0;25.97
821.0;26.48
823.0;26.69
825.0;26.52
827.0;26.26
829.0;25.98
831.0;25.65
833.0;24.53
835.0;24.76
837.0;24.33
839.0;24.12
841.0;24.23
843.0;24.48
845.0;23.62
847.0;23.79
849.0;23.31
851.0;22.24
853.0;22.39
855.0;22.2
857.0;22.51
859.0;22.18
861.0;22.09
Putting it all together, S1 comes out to 27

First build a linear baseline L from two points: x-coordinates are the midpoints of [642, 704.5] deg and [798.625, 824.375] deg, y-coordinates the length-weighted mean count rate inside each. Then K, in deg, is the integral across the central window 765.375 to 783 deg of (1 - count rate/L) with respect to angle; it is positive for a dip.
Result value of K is 2.24 deg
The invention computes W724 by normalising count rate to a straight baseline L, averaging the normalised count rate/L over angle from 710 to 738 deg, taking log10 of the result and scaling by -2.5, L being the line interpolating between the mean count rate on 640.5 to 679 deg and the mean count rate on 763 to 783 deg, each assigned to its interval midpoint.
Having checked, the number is 0.18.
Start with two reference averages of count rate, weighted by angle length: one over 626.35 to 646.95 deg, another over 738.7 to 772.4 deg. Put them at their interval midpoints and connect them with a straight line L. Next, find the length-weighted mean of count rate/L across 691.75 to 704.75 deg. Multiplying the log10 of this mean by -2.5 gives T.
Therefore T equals 0.084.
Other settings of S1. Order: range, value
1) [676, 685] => 36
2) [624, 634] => 42.6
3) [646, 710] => 34.5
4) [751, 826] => 25.6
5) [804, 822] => 25.8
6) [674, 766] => 28.3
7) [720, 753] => 25.3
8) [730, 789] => 25.4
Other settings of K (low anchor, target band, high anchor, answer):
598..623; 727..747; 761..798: 3.0 deg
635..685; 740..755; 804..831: 2.6 deg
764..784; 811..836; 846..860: -2.5 deg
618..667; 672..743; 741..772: 5.5 deg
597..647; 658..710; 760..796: 2.1 deg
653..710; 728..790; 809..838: 8.8 deg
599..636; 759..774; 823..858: 2.2 deg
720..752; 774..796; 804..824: 0.7 deg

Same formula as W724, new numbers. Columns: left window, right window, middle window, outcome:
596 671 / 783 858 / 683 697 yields 0.13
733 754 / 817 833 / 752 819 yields 0.01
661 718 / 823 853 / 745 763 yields 0.14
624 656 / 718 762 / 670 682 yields -0.11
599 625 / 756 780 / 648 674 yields 0.01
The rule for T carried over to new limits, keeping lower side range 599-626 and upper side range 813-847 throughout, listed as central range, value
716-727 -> 0.34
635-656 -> 0.09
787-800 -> 0.11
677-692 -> 0.10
